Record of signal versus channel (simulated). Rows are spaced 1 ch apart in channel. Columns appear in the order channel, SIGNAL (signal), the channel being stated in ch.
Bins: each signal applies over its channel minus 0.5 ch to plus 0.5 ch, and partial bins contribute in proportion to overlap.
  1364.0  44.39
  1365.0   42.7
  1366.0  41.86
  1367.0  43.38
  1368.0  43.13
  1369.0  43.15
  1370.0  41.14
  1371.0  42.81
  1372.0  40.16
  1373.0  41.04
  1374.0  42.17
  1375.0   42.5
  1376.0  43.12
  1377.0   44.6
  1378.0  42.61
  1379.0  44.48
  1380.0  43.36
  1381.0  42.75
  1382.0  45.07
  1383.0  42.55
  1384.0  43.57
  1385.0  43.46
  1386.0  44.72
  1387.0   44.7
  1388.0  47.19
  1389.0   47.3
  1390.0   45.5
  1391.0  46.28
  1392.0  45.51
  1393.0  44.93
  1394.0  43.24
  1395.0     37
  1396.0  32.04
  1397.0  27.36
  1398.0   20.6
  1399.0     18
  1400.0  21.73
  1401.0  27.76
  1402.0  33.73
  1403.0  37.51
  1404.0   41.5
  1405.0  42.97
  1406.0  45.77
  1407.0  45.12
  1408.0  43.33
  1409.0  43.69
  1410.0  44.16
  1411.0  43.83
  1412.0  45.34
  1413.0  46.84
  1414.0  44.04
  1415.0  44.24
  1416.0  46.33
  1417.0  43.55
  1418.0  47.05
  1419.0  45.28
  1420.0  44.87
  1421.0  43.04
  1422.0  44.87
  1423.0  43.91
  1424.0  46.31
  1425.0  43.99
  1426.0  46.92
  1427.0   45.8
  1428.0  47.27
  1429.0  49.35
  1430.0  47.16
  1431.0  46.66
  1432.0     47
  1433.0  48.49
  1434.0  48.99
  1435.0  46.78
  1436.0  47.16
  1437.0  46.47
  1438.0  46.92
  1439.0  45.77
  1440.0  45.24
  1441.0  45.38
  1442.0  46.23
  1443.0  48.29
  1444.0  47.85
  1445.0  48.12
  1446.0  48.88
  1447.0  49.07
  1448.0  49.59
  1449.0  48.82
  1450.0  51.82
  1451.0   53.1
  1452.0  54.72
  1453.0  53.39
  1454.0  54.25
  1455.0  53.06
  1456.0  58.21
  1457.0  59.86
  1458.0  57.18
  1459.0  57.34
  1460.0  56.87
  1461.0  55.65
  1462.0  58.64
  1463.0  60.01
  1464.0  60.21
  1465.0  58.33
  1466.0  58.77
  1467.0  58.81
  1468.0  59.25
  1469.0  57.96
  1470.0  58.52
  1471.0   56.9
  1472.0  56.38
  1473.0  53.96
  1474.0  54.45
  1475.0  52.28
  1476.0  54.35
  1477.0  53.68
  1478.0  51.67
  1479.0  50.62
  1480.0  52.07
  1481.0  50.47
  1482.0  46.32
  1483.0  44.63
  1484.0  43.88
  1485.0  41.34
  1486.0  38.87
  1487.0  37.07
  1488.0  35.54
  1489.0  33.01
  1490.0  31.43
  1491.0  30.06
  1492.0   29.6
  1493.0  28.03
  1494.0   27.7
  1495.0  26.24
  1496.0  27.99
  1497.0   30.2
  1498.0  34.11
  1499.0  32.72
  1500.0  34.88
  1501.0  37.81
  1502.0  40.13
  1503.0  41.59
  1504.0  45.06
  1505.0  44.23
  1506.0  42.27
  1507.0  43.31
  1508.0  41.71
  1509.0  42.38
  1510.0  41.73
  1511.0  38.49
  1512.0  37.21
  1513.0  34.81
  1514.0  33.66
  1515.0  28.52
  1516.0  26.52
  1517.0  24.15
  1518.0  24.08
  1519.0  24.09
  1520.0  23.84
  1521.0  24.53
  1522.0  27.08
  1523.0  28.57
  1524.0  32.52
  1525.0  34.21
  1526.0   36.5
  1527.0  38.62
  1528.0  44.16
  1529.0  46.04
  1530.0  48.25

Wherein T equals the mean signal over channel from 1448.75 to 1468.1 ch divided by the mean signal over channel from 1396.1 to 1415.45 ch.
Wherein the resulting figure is 1.5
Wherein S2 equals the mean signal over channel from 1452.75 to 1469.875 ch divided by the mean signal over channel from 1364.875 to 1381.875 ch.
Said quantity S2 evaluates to 1.3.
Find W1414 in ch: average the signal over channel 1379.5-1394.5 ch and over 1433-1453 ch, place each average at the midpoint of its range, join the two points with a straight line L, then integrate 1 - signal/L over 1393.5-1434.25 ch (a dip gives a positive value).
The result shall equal 4.4 ch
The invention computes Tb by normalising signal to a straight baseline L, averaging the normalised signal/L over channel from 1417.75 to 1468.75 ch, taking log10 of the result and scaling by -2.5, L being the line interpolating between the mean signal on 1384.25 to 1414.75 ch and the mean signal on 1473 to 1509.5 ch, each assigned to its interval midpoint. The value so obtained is -0.25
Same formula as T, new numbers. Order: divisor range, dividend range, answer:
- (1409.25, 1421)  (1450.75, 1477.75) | 1.26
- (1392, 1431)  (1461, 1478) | 1.38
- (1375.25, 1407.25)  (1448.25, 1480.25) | 1.40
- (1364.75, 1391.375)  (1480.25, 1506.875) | 0.85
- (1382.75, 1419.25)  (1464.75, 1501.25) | 1.08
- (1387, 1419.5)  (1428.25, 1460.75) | 1.25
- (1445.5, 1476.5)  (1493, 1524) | 0.60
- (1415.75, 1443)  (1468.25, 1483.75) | 1.14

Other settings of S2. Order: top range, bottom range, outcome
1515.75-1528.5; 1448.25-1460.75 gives 0.55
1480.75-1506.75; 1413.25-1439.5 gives 0.80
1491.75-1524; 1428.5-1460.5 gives 0.66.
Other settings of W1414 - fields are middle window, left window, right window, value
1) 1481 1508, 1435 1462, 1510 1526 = 0.17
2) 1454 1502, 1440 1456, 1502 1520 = -3.35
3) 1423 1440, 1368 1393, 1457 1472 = 1.84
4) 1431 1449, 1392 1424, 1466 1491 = -1.43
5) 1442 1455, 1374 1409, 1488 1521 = -4.83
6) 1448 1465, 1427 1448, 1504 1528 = -4.48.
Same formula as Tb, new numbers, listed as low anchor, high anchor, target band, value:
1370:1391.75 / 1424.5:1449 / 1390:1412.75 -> 0.183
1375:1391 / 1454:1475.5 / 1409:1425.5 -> 0.113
